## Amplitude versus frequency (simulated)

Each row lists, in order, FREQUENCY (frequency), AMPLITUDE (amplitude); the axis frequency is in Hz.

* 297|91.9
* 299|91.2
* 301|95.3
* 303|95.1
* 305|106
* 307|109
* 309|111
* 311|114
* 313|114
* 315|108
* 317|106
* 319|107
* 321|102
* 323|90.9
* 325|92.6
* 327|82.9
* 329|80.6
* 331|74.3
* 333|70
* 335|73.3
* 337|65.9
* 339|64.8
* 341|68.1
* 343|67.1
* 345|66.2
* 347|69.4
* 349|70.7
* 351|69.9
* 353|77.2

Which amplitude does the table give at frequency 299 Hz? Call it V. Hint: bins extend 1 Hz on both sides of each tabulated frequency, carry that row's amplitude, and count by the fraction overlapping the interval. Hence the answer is 91.2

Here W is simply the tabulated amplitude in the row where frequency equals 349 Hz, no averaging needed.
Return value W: 70.7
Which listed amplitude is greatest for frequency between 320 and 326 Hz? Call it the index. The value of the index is 102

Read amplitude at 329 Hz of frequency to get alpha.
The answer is 80.6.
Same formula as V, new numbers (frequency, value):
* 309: 111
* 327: 82.9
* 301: 95.3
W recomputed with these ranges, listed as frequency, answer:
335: 73.3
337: 65.9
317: 106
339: 64.8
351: 69.9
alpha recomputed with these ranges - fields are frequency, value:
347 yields 69.4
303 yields 95.1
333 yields 70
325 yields 92.6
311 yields 114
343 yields 67.1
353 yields 77.2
